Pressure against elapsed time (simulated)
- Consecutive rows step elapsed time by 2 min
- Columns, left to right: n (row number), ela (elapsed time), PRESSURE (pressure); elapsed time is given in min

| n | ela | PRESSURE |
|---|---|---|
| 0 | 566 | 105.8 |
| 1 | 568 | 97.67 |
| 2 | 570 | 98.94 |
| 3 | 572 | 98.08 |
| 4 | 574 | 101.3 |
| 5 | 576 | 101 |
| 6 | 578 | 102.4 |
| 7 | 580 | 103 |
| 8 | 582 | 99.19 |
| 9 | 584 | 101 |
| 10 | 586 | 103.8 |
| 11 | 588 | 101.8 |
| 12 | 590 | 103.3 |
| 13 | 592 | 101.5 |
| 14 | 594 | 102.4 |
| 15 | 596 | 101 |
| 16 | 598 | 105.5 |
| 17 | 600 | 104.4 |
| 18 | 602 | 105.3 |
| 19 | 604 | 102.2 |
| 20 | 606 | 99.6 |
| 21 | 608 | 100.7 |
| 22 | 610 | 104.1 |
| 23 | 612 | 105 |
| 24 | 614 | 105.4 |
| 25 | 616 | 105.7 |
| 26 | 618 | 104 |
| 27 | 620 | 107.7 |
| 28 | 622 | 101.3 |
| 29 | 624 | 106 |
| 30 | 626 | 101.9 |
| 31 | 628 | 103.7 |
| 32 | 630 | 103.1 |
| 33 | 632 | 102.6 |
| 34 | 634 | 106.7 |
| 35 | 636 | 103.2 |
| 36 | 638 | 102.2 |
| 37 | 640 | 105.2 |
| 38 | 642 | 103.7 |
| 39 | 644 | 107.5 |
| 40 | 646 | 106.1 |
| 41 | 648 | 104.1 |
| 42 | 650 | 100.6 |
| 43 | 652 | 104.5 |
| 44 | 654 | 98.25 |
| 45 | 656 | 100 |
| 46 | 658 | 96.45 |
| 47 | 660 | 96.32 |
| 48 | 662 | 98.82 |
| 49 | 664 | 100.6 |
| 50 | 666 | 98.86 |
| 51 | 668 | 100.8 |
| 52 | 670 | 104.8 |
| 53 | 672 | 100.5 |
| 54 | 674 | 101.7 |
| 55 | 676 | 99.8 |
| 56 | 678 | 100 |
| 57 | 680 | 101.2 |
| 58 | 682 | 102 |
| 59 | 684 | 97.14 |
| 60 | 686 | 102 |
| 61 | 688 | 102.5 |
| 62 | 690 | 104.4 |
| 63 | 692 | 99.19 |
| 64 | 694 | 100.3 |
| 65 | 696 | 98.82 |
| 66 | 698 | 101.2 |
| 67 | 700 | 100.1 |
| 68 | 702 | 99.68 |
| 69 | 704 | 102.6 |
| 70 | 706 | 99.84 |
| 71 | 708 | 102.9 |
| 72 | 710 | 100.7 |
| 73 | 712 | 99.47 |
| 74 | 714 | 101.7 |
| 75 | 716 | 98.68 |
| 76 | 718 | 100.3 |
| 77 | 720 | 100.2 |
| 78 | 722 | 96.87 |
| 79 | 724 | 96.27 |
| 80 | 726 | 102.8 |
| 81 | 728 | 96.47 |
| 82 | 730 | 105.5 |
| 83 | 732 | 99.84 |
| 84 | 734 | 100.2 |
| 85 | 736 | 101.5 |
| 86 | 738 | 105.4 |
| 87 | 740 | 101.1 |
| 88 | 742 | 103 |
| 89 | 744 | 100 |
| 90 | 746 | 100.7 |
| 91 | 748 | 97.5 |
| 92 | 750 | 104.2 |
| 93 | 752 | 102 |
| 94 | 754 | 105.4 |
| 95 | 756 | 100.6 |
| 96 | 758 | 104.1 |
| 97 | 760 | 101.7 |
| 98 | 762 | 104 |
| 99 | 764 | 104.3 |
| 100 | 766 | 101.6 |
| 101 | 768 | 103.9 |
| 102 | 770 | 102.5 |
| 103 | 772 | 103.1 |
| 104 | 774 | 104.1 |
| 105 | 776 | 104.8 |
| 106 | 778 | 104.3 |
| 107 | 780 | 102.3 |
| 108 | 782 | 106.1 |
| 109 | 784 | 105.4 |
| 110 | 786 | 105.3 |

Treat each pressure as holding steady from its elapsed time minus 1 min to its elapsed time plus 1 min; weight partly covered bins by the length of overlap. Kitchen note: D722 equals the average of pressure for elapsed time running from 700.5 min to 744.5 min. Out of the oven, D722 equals 101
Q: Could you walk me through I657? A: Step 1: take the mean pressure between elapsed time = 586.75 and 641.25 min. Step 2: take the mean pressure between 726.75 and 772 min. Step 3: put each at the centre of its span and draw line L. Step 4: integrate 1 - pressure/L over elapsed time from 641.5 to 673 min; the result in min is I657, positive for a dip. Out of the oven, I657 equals 0.5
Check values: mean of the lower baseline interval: 104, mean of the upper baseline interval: 102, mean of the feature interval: 101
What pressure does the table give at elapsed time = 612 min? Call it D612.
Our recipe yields 105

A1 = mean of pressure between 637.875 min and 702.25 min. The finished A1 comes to 101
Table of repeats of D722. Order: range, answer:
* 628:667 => 102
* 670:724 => 101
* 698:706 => 101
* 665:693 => 101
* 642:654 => 104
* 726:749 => 101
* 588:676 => 103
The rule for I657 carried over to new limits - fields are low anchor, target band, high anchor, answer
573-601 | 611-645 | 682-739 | -0.90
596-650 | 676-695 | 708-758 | 0.25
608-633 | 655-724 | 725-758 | 1.66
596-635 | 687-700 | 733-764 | 0.24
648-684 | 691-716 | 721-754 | 0.05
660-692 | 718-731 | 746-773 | 0.27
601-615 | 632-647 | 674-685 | -0.43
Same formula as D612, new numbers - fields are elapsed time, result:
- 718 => 100.3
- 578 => 102.4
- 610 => 104.1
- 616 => 105.7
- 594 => 102.4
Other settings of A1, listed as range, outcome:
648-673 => 100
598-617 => 104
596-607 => 103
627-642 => 104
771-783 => 104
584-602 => 103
